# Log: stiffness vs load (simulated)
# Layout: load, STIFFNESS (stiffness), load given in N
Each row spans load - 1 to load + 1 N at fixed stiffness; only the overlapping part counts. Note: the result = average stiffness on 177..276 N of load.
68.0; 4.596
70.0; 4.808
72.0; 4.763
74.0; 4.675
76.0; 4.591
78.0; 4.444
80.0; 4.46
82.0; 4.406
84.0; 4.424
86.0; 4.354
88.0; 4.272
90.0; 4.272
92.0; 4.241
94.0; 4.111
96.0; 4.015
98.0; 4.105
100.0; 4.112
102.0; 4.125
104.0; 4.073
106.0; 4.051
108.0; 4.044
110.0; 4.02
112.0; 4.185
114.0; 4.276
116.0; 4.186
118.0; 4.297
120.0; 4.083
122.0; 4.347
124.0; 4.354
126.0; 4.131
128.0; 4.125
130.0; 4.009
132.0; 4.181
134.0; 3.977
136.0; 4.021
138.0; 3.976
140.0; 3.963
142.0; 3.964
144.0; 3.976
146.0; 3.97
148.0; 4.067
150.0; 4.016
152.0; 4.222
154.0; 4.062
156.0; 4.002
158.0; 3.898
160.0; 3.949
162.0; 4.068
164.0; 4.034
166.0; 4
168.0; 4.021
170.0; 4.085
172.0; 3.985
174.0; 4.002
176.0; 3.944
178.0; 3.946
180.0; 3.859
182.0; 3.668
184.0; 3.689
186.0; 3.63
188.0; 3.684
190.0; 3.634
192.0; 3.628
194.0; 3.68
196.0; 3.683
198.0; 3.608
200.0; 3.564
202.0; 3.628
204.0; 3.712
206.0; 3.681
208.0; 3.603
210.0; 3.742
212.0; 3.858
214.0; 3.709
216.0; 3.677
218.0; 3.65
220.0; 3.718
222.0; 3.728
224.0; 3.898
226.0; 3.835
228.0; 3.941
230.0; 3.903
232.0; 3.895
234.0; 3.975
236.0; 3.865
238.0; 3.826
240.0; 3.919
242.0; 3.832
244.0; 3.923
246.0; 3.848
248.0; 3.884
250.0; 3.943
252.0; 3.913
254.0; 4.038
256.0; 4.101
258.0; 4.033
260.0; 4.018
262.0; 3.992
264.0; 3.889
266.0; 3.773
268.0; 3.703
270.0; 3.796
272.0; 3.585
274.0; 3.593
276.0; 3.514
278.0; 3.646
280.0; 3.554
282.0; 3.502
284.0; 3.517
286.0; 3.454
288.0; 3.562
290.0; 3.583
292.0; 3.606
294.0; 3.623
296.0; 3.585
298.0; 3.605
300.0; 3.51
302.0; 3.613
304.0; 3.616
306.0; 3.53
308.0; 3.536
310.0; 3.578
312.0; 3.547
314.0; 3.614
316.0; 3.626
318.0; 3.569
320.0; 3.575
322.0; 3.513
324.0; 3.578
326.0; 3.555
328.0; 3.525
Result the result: 3.79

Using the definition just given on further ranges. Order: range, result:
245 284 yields 3.8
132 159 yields 4.02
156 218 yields 3.8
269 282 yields 3.61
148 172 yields 4.03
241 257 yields 3.94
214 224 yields 3.72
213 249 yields 3.83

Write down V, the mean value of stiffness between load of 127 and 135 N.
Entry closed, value 4.07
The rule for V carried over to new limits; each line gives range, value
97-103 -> 4.11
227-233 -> 3.91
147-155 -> 4.09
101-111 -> 4.06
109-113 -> 4.1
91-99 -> 4.12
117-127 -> 4.24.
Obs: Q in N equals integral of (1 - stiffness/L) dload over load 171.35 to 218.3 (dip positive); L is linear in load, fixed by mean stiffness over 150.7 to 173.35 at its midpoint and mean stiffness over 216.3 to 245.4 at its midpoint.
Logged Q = 2.6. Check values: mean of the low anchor 4.03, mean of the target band 3.73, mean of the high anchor 3.85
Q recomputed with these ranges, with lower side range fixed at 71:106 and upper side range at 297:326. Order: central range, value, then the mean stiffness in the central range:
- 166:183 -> 0.4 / 3.94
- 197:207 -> 0.8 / 3.64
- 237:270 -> -1.3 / 3.91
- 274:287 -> 0.5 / 3.54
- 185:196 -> 0.9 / 3.65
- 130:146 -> 0.5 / 4.01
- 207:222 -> 0.7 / 3.71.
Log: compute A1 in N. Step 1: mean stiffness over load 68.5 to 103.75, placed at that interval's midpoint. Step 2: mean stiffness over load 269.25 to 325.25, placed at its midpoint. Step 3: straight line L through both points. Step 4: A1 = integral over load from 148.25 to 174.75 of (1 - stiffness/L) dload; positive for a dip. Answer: 0.3 N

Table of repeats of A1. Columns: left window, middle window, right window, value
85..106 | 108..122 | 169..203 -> -0.4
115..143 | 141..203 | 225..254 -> 2.4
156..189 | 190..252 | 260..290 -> 0.2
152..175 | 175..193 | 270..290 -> 0.9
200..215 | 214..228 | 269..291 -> -0.3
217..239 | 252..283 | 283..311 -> -0.9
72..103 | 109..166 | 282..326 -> 0.9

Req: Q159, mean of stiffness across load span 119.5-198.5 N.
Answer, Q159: 3.95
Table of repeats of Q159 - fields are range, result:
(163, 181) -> 3.99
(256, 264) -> 4.01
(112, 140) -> 4.15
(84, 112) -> 4.15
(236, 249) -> 3.87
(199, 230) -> 3.74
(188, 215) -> 3.67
